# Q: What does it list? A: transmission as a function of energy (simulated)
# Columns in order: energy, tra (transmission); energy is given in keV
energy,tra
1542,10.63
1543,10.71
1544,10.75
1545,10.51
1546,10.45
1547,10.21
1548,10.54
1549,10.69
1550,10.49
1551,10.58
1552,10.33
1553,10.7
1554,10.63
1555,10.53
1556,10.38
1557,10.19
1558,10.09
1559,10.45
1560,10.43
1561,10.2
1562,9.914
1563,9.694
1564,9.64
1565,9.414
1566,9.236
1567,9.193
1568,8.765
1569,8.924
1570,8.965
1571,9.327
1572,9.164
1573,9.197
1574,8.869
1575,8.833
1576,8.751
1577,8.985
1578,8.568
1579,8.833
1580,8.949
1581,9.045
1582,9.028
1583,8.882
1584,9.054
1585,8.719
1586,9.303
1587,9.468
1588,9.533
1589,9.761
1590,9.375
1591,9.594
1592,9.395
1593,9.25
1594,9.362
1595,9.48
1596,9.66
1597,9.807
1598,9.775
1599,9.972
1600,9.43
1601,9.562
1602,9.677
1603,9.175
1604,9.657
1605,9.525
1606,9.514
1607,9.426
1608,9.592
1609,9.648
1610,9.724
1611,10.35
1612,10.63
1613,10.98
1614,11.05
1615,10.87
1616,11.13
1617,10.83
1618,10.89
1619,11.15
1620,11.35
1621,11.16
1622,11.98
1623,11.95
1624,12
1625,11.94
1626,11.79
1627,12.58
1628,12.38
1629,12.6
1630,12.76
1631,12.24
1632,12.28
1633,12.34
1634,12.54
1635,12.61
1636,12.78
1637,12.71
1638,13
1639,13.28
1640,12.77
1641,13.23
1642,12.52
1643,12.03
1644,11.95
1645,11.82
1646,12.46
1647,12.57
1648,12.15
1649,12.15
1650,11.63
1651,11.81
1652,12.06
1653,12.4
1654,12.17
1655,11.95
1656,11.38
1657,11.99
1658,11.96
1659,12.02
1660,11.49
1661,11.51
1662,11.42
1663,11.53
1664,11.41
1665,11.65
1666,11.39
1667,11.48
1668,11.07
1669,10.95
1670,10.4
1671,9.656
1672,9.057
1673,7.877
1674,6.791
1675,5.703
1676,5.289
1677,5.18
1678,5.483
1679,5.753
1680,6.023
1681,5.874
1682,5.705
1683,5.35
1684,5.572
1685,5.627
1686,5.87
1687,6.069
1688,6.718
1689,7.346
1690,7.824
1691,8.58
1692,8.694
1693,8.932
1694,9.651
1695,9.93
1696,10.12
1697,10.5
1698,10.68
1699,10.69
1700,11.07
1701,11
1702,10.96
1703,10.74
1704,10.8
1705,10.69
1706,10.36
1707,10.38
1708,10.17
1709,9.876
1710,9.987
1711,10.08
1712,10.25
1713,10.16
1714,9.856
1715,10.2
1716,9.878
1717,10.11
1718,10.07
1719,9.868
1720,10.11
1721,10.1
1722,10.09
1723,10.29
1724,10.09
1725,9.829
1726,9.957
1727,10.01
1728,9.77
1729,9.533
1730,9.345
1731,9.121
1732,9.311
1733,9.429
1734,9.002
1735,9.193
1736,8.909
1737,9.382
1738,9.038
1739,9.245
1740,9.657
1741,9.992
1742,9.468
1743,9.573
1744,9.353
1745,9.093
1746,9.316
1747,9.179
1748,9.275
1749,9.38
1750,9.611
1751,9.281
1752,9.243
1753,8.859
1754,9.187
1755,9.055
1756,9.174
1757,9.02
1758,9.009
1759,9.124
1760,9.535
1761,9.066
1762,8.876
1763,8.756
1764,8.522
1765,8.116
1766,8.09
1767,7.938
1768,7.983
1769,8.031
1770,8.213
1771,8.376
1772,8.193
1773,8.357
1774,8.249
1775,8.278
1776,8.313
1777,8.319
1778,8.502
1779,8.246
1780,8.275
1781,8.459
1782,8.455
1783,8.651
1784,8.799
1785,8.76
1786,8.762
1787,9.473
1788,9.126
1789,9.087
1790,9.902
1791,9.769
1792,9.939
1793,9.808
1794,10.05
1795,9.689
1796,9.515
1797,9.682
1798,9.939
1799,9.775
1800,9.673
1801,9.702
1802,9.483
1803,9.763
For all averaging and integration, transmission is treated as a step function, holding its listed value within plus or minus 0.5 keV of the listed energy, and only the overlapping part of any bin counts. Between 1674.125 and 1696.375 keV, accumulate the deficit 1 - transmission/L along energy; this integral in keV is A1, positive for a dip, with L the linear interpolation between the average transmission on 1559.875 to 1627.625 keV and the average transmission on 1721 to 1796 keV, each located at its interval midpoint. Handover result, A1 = 6.1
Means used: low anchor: 9.85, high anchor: 9.1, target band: 6.86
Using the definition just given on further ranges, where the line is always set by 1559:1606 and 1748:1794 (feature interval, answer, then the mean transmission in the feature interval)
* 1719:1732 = -1.3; 9.83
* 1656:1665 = -2.5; 11.6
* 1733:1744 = -0.5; 9.35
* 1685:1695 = 1.4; 7.75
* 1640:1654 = -4.7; 12.2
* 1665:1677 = 0.1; 9.01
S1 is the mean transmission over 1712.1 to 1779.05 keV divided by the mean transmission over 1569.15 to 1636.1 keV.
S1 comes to 0.90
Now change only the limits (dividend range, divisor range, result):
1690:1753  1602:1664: 0.84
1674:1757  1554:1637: 0.88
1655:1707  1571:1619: 0.95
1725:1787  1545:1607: 0.93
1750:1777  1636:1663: 0.71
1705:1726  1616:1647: 0.83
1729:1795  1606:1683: 0.83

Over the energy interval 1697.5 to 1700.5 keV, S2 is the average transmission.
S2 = 10.8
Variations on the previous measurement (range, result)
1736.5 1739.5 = 9.22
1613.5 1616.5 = 11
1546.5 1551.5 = 10.5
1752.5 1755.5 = 9.03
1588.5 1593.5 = 9.47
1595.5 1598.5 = 9.75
